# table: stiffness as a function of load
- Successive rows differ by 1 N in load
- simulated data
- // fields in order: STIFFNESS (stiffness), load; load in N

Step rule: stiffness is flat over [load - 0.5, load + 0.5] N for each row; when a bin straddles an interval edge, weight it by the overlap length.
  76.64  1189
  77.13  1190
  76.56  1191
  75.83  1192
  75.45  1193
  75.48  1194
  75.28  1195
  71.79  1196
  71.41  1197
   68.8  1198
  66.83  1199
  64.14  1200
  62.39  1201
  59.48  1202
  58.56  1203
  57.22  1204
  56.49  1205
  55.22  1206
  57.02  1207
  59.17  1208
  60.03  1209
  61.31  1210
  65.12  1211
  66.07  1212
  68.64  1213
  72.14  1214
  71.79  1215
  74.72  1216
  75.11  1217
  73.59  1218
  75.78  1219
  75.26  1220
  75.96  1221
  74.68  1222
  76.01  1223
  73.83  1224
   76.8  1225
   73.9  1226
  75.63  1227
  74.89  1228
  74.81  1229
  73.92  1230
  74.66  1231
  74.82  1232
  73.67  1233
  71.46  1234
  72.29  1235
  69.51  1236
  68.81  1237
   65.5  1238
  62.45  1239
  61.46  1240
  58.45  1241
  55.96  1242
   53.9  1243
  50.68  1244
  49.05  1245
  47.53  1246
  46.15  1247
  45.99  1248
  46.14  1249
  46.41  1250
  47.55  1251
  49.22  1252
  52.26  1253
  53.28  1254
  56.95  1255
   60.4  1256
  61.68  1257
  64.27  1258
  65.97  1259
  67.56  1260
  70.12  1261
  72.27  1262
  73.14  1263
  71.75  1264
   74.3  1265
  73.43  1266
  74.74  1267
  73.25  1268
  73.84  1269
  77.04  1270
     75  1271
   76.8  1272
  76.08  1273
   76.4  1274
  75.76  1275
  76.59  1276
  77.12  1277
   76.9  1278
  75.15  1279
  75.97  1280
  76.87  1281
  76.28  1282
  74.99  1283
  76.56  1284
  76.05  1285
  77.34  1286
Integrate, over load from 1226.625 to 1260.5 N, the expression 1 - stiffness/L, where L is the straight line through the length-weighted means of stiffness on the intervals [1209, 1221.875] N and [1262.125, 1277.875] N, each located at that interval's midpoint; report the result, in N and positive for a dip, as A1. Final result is 5.6 N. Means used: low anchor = 71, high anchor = 75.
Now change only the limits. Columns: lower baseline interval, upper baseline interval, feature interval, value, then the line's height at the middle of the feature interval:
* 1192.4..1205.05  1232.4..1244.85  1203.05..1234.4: -2.3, 65.1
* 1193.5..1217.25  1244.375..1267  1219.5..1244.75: -2.9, 62.1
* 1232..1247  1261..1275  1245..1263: 3.1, 68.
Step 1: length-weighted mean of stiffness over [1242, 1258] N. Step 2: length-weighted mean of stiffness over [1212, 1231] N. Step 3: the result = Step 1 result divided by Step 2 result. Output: 0.7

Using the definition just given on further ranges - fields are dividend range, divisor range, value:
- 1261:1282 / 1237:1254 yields 1.42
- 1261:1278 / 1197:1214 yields 1.20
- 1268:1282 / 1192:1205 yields 1.13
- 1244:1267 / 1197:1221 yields 0.90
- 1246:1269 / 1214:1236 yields 0.82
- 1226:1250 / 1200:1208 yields 1.07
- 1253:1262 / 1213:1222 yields 0.84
